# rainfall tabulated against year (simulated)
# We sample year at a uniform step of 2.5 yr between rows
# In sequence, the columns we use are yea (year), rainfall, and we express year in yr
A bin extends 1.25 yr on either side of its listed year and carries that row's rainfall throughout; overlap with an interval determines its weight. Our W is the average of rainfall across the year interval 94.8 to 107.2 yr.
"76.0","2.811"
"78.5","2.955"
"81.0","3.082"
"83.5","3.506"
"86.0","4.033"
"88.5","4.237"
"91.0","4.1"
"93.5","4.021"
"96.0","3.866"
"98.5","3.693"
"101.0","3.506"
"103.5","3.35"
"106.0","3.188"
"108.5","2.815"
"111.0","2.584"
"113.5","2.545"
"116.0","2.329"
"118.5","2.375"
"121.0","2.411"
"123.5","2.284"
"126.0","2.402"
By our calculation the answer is 3.52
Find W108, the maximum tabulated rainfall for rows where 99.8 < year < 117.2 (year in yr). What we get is 3.506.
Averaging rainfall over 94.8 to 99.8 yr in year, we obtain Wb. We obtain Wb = 3.78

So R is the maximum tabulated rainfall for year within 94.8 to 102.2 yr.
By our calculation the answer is 3.866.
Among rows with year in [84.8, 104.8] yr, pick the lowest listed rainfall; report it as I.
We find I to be 3.35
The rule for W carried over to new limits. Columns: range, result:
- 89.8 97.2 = 4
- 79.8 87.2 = 3.54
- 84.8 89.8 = 4.14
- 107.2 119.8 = 2.53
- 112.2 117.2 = 2.44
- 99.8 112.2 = 3.09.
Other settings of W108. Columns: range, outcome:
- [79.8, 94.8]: 4.237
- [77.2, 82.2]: 3.082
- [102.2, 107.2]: 3.35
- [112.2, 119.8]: 2.545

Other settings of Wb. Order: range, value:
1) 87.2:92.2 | 4.17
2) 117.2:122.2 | 2.39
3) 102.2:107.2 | 3.27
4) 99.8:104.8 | 3.42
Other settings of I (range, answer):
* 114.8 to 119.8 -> 2.329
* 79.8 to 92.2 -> 3.082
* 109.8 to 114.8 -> 2.545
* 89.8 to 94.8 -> 4.021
